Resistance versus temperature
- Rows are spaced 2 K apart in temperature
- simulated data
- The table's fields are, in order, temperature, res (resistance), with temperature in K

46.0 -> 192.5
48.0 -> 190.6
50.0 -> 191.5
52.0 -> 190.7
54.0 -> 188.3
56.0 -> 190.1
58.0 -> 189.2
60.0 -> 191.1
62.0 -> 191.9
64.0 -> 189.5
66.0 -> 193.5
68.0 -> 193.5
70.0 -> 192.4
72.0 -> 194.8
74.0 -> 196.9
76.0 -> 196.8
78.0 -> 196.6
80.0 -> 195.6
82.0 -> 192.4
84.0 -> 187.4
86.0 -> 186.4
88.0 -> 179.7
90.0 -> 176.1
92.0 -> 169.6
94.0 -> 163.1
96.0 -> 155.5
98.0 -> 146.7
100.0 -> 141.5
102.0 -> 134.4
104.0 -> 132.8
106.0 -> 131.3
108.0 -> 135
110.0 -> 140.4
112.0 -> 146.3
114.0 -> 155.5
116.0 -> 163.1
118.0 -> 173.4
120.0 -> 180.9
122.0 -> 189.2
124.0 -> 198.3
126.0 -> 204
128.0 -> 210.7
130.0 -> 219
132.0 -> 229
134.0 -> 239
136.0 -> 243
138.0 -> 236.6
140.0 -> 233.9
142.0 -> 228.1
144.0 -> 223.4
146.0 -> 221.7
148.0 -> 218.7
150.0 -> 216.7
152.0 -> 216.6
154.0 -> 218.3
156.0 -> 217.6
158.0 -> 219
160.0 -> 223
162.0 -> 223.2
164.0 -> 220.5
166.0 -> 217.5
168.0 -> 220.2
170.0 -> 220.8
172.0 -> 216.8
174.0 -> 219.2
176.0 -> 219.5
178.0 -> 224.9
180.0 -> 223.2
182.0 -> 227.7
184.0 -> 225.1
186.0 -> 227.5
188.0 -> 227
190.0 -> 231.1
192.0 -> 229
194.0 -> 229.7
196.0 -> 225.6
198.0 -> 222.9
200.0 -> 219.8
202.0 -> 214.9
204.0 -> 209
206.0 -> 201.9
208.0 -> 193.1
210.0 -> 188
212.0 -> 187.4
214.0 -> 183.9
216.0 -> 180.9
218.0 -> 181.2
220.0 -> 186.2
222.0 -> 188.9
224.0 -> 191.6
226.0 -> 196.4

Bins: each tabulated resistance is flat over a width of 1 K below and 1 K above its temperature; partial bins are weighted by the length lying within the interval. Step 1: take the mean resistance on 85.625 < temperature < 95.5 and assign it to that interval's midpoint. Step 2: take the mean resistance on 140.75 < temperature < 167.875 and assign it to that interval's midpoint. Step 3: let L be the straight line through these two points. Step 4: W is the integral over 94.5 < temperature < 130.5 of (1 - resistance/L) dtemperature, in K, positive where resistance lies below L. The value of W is 5.1 K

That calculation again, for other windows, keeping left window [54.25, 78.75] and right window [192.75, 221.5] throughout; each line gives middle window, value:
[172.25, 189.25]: -2.0 K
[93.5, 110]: 4.5 K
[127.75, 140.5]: -2.2 K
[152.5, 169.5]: -1.8 K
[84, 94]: 0.9 K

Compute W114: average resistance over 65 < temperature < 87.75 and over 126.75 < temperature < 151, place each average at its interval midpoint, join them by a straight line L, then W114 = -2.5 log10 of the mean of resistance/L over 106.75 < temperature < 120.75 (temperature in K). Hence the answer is 0.34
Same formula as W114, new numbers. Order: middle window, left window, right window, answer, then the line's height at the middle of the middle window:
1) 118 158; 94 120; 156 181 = -0.18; 185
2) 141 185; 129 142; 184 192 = 0.05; 230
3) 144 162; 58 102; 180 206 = -0.06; 208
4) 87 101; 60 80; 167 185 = 0.23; 200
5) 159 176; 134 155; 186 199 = 0.03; 227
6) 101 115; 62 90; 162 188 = 0.40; 201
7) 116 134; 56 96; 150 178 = 0.03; 205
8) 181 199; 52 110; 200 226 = -0.19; 190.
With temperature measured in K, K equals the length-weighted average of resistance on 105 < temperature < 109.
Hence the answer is 133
